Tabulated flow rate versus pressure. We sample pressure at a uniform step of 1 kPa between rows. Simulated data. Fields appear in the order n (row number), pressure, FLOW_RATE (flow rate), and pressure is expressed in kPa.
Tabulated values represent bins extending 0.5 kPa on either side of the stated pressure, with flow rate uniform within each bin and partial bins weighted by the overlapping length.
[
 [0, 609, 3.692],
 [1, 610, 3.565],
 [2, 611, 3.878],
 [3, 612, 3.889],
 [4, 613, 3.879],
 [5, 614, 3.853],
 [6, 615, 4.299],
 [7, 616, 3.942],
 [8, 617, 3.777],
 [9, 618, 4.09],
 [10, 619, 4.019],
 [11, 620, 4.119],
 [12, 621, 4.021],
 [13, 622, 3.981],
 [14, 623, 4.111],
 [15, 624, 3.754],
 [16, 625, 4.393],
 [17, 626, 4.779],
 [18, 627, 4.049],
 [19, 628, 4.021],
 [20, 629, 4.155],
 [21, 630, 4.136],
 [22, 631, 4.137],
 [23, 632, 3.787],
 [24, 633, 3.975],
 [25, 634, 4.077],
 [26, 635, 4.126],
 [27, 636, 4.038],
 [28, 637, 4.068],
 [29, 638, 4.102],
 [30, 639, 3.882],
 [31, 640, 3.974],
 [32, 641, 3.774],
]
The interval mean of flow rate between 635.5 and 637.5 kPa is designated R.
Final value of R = 4.05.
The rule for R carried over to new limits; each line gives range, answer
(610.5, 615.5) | 3.96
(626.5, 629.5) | 4.08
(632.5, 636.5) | 4.05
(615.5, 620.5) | 3.99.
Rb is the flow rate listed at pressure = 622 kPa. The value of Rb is 3.981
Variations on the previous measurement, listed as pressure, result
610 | 3.565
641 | 3.774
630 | 4.136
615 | 4.299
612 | 3.889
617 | 3.777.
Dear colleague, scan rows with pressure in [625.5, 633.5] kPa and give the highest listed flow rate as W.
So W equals 4.779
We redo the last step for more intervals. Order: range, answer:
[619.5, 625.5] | 4.393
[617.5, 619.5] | 4.09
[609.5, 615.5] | 4.299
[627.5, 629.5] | 4.155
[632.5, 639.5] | 4.126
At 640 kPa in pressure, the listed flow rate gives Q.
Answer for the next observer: 3.974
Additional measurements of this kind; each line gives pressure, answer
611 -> 3.878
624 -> 3.754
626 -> 4.779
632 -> 3.787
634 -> 4.077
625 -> 4.393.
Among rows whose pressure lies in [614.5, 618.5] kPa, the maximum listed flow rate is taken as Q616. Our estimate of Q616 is 4.299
